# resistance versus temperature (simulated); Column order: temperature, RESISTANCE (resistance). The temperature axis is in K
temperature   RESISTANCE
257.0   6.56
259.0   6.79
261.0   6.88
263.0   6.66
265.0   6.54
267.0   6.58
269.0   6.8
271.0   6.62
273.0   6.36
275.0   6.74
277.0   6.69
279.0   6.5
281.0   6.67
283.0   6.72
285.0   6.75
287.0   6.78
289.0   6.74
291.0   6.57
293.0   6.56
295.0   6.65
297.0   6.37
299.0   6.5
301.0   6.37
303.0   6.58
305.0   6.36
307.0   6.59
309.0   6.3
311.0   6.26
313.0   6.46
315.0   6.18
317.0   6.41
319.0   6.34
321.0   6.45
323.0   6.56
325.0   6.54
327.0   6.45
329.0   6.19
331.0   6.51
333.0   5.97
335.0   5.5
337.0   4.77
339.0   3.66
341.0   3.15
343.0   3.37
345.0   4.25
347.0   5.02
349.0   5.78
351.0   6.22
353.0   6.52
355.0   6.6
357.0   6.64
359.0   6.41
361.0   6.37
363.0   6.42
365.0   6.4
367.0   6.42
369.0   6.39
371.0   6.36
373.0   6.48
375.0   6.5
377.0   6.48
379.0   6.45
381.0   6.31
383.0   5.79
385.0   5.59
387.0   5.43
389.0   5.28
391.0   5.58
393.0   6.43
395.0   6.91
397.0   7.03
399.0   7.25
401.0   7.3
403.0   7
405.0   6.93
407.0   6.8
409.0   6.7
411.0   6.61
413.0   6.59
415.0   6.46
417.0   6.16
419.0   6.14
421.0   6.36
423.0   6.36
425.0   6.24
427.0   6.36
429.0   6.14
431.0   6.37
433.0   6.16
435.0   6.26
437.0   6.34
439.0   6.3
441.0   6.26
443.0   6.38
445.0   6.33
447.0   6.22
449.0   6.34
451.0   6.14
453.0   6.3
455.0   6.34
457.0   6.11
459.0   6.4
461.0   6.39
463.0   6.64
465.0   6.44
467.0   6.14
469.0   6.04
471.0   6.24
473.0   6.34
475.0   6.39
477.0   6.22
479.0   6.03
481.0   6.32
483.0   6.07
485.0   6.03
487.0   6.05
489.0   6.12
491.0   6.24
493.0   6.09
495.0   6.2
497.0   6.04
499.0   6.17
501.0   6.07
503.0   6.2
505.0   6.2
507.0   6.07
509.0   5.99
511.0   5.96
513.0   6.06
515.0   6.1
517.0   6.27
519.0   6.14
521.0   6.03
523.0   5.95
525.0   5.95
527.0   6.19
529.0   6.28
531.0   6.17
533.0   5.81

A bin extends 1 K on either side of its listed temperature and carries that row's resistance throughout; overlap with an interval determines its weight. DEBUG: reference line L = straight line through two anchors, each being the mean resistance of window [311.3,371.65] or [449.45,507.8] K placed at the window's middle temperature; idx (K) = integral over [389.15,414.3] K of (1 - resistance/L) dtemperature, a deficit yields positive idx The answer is -2.9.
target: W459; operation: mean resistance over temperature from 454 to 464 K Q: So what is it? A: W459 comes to 6.38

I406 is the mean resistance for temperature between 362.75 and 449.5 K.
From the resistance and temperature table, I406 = 6.38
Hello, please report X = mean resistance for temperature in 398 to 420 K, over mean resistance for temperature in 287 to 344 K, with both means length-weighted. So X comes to 1.12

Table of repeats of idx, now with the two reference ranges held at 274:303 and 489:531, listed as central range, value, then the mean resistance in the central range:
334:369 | 5.1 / 5.53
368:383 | 0.1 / 6.38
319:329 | 0.1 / 6.45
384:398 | 0.8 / 6.04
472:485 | -0.1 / 6.21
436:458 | -0.1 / 6.28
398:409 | -1.2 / 7.02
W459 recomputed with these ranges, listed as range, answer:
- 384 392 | 5.47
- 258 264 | 6.78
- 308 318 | 6.32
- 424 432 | 6.28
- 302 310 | 6.46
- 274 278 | 6.71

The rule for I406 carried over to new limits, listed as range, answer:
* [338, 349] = 4.06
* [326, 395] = 5.83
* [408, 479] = 6.32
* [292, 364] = 5.98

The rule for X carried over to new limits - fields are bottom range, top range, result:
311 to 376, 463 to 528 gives 1.04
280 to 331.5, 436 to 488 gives 0.96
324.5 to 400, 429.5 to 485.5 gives 1.06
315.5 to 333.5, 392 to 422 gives 1.05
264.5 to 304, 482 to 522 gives 0.92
